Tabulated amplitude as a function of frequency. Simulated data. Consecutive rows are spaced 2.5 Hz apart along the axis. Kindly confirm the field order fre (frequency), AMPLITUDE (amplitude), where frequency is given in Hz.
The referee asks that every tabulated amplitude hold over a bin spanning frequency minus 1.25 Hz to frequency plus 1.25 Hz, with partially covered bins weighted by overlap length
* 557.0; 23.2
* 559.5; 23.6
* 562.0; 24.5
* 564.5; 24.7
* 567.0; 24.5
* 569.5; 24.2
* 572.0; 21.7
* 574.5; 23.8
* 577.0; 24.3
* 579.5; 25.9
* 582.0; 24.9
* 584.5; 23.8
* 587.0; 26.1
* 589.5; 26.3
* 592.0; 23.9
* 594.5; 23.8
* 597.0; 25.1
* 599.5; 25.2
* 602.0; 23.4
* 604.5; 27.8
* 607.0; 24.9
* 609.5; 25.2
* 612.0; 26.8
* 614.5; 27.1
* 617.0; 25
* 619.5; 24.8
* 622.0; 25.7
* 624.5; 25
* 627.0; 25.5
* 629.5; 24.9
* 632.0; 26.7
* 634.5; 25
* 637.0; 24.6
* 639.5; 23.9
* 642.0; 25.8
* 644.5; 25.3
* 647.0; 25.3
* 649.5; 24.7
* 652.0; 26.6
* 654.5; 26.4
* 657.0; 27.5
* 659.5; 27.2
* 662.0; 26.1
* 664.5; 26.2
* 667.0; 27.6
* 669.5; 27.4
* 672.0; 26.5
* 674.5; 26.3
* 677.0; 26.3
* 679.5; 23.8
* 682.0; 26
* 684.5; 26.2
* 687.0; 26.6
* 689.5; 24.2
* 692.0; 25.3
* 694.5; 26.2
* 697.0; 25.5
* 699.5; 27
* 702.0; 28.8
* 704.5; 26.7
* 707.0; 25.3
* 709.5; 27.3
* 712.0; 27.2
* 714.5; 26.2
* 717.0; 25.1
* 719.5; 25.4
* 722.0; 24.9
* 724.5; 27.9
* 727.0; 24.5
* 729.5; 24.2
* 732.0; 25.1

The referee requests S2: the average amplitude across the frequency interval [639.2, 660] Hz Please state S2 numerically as 25.9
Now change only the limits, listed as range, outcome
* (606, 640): 25.4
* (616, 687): 25.8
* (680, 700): 25.8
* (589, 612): 25.1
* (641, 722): 26.2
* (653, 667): 26.8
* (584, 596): 24.8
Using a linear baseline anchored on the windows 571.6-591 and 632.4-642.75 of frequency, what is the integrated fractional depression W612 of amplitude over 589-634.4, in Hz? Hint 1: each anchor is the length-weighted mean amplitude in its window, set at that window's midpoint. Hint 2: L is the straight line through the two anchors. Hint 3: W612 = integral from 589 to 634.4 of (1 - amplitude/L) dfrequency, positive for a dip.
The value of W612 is -1.0 Hz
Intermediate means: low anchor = 24.7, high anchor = 24.9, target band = 25.4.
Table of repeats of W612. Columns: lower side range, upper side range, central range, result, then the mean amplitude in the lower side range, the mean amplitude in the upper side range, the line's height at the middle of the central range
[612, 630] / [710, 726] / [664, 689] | -0.33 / 25.5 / 26.1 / 25.9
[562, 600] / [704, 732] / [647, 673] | -1.32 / 24.5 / 25.8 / 25.3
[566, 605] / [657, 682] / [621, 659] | 0.33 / 24.6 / 26.4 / 25.8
